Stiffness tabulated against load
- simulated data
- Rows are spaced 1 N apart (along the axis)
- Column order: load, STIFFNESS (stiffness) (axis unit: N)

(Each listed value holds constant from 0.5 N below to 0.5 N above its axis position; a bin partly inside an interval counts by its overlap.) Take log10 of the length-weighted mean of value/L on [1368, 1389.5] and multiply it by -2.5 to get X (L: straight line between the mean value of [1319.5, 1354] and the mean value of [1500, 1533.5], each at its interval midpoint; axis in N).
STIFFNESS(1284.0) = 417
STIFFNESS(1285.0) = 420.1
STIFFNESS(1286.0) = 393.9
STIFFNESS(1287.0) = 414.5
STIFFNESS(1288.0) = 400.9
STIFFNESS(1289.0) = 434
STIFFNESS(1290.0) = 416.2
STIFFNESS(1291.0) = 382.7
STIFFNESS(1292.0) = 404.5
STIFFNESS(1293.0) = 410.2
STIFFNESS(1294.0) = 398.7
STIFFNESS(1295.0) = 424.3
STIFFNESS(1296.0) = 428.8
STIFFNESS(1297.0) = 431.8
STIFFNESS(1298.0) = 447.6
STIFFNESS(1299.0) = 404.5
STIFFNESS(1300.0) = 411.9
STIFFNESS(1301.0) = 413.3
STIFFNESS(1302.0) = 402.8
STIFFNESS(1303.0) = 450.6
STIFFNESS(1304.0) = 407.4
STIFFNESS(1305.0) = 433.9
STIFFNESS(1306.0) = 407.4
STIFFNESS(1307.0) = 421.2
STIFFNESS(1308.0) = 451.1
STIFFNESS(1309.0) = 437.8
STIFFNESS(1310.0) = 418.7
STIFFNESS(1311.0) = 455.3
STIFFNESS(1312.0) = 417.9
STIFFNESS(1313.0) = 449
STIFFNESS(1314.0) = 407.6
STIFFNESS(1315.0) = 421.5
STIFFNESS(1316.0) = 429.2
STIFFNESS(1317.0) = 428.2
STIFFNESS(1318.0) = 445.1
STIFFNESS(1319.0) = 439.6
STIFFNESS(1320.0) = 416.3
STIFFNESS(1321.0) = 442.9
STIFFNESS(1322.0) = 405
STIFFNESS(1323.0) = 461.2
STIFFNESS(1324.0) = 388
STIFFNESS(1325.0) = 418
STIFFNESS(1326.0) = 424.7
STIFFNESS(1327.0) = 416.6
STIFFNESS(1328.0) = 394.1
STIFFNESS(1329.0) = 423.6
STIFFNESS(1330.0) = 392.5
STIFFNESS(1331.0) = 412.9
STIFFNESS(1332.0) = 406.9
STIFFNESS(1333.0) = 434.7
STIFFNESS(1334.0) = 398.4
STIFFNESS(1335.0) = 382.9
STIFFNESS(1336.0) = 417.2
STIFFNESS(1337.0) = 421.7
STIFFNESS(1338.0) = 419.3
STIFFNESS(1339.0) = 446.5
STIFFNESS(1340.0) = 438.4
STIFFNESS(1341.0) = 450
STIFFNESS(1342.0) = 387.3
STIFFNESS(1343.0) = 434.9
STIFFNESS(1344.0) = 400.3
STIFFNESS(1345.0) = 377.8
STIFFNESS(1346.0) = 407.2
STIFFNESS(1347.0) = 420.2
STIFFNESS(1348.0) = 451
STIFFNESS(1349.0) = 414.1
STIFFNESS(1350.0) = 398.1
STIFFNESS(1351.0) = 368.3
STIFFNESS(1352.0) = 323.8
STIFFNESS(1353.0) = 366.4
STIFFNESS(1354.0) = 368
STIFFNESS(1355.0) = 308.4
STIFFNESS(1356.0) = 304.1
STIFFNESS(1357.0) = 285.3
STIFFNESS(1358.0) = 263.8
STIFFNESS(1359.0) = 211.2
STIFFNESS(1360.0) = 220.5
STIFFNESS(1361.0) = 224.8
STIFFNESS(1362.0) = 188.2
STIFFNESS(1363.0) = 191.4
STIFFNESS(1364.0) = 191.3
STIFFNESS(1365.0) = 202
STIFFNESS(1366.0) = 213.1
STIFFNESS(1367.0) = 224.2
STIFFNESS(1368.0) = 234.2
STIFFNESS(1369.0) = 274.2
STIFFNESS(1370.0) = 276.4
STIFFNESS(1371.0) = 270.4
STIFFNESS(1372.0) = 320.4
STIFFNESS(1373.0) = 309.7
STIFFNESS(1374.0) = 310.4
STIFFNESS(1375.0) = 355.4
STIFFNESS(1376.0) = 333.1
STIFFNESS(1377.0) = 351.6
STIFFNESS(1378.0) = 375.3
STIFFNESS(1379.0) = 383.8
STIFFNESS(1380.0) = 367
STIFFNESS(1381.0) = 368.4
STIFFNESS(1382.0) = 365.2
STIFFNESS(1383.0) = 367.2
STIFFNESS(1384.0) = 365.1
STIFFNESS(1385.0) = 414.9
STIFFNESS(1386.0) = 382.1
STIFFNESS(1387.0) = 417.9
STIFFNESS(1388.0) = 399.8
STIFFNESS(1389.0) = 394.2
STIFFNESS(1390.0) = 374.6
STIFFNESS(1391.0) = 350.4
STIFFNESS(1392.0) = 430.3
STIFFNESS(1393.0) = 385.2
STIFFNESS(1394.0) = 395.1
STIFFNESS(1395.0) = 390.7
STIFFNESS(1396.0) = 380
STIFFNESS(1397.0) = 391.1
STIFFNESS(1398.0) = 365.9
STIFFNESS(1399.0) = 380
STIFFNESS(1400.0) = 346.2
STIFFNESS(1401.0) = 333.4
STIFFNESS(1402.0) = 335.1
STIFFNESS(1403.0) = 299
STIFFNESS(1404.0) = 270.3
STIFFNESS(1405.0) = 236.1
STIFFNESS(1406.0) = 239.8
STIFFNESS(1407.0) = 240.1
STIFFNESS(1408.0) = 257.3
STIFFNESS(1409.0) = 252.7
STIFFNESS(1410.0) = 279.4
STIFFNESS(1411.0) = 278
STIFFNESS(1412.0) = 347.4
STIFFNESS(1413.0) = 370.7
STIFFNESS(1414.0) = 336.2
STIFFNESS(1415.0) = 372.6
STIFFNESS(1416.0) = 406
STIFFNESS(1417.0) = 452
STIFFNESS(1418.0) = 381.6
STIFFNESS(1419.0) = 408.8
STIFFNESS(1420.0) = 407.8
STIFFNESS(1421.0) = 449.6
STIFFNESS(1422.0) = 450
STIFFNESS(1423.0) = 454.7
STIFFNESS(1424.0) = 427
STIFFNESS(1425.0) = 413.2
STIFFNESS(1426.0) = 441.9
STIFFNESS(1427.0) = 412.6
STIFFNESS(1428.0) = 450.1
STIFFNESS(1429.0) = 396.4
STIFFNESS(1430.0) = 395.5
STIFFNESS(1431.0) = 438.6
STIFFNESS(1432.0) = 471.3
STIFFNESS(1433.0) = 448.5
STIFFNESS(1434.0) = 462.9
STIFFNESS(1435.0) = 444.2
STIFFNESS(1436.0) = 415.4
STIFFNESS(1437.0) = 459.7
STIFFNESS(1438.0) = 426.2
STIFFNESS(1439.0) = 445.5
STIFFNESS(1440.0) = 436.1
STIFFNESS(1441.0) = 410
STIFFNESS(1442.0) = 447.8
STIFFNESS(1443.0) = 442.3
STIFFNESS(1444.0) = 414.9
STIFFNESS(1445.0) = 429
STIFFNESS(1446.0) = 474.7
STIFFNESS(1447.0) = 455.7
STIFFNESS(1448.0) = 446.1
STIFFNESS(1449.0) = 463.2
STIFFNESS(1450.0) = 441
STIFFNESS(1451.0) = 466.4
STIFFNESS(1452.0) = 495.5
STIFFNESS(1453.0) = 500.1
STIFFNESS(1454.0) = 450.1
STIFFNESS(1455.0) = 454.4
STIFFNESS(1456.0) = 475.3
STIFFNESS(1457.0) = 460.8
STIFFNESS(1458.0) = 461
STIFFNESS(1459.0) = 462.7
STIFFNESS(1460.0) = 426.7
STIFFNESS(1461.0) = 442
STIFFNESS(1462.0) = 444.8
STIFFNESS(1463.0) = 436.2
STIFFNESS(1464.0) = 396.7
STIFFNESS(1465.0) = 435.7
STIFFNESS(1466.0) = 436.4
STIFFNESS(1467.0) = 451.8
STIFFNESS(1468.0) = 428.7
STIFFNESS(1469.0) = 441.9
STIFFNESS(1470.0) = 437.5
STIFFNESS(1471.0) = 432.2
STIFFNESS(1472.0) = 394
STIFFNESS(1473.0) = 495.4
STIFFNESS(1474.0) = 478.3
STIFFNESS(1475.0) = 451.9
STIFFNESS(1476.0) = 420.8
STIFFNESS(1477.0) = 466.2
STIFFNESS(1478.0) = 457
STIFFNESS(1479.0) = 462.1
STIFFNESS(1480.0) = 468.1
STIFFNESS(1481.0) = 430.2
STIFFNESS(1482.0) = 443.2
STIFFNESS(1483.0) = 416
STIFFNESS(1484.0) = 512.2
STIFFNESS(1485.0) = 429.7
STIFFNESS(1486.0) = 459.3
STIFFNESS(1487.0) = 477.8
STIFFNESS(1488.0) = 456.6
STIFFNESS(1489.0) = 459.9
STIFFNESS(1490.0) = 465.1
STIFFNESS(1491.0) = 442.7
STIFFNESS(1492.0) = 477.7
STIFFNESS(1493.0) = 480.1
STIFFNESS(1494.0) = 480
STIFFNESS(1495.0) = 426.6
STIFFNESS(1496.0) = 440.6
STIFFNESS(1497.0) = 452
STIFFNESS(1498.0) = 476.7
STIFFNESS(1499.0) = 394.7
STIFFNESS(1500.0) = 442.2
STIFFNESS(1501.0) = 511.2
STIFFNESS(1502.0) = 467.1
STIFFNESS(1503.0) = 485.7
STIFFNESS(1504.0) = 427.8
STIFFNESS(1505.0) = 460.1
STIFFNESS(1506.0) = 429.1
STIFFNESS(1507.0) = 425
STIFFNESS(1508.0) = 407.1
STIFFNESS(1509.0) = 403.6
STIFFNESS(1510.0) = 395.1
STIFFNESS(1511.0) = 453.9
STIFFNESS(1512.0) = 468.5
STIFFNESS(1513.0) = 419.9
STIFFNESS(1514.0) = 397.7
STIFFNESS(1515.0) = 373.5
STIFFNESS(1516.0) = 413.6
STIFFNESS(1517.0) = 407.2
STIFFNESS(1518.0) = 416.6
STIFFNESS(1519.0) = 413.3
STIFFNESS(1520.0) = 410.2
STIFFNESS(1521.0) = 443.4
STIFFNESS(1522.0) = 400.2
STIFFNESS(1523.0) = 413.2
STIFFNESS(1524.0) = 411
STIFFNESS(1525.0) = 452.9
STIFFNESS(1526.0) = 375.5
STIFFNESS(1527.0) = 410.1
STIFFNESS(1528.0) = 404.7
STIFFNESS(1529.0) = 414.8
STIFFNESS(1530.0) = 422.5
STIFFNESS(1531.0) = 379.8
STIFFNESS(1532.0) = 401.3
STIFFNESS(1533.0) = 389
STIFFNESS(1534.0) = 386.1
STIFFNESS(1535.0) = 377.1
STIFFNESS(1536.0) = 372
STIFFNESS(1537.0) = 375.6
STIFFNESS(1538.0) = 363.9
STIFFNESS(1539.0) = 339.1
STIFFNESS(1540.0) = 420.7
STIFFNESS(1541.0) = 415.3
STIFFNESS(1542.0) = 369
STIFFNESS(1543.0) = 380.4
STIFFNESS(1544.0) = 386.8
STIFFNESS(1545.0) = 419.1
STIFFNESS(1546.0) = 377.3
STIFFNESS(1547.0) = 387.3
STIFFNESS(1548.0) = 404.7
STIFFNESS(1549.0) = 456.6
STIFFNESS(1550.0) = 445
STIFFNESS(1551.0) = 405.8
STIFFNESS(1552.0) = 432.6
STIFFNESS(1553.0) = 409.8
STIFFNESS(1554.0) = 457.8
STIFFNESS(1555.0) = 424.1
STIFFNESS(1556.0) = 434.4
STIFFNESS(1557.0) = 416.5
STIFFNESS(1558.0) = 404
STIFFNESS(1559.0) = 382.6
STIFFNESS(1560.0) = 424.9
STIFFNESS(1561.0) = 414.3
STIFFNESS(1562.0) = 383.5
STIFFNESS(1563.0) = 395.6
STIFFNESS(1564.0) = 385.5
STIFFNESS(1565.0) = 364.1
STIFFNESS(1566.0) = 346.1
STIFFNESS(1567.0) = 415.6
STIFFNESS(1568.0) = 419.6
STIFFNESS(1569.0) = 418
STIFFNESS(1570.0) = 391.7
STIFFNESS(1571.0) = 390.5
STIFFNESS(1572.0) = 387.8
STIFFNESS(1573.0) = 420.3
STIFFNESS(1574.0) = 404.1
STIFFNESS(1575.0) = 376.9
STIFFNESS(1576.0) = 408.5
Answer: 0.180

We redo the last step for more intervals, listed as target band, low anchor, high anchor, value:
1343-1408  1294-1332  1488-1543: 0.269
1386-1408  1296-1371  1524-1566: 0.106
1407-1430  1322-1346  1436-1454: 0.159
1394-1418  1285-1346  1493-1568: 0.250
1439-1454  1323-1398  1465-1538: -0.122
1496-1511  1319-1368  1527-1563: -0.125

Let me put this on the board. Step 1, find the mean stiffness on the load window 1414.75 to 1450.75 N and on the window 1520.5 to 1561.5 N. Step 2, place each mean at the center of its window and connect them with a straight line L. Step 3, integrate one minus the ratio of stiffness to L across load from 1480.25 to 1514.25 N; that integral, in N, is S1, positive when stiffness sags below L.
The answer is -2.6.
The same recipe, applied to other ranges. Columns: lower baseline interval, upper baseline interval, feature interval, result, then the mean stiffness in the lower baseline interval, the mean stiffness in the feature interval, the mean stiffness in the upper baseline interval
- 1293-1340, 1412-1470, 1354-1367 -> 5.7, 422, 238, 436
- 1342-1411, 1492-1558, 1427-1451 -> -4.8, 328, 440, 418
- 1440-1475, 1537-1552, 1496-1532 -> -0.8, 448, 425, 398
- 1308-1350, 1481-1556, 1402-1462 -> 2.0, 421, 408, 424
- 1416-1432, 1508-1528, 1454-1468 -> -0.8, 426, 445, 414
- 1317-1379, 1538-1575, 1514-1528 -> -0.5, 356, 410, 403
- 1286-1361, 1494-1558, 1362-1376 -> 5.0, 402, 260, 416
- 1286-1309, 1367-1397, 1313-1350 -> -2.5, 418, 419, 355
